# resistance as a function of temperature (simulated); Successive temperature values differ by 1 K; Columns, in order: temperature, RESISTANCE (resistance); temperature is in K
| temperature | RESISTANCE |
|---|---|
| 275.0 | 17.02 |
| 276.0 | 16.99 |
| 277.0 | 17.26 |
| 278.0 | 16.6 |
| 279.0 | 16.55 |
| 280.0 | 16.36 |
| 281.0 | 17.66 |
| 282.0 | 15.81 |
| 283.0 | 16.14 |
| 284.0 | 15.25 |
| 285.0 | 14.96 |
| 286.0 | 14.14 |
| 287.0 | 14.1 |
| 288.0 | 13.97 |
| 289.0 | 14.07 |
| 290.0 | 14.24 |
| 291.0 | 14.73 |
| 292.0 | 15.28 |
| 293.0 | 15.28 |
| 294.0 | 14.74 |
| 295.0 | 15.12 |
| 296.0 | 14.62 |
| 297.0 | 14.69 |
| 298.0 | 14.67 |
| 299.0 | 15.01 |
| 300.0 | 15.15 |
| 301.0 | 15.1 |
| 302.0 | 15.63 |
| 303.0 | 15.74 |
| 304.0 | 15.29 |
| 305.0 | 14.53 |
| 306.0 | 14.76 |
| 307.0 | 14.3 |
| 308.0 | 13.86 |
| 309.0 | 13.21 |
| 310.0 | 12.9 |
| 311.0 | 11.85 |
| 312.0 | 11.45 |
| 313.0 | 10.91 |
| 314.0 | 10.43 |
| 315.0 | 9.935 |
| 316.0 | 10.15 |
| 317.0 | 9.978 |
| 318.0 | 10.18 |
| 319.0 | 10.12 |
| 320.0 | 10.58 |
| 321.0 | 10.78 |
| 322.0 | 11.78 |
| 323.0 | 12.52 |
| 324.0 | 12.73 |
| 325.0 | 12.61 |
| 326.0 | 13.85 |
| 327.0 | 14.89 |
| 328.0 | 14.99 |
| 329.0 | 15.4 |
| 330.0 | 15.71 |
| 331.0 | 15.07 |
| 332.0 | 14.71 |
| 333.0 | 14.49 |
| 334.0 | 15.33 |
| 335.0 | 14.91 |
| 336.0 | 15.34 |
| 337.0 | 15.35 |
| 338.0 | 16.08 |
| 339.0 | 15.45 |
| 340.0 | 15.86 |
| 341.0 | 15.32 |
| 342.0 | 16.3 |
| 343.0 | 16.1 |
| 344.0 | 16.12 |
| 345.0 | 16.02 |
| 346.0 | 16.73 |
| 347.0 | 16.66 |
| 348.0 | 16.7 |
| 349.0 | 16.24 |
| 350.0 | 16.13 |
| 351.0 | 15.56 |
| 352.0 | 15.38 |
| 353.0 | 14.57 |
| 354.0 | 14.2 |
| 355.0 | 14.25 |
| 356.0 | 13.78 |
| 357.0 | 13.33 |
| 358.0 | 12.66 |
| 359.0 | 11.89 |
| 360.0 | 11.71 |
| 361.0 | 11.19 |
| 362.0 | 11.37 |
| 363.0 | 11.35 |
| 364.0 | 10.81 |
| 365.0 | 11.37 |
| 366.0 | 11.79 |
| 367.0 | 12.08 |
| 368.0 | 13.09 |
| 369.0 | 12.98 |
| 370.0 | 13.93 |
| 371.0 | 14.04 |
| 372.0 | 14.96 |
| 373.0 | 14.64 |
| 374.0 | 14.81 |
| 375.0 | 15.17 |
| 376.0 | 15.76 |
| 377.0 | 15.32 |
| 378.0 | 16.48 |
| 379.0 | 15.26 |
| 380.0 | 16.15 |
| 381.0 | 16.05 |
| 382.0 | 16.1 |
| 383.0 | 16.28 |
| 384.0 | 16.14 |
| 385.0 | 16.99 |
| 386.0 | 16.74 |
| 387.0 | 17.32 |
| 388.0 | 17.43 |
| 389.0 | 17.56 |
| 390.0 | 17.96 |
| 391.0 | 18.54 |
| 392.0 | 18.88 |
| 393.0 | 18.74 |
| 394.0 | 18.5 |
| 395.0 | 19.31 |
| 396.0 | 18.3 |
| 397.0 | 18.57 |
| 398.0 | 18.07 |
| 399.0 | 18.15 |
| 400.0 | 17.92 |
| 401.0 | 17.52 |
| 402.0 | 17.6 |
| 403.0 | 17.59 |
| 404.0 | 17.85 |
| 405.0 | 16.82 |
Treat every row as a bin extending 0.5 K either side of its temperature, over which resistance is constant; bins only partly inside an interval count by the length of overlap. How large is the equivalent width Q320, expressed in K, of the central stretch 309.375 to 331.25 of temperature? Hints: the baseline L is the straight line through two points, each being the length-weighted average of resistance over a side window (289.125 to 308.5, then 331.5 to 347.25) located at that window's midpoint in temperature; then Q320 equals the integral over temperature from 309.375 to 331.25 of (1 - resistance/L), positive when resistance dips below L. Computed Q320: 4.4 K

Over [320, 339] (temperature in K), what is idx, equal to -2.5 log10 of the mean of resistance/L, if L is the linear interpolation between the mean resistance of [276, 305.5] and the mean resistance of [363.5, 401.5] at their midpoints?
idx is 0.10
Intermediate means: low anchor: 15.3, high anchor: 16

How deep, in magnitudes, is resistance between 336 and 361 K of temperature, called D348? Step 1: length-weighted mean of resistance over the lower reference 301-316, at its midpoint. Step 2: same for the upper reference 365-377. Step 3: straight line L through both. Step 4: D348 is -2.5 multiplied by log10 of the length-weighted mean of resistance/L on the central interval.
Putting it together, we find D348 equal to -0.11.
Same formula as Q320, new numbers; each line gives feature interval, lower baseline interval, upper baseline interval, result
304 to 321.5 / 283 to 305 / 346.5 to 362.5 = 3.32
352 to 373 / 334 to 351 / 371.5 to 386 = 3.92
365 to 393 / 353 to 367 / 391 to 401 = -0.02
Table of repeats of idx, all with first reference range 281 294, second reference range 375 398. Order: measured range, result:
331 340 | 0.05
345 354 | 0.03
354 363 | 0.30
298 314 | 0.11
